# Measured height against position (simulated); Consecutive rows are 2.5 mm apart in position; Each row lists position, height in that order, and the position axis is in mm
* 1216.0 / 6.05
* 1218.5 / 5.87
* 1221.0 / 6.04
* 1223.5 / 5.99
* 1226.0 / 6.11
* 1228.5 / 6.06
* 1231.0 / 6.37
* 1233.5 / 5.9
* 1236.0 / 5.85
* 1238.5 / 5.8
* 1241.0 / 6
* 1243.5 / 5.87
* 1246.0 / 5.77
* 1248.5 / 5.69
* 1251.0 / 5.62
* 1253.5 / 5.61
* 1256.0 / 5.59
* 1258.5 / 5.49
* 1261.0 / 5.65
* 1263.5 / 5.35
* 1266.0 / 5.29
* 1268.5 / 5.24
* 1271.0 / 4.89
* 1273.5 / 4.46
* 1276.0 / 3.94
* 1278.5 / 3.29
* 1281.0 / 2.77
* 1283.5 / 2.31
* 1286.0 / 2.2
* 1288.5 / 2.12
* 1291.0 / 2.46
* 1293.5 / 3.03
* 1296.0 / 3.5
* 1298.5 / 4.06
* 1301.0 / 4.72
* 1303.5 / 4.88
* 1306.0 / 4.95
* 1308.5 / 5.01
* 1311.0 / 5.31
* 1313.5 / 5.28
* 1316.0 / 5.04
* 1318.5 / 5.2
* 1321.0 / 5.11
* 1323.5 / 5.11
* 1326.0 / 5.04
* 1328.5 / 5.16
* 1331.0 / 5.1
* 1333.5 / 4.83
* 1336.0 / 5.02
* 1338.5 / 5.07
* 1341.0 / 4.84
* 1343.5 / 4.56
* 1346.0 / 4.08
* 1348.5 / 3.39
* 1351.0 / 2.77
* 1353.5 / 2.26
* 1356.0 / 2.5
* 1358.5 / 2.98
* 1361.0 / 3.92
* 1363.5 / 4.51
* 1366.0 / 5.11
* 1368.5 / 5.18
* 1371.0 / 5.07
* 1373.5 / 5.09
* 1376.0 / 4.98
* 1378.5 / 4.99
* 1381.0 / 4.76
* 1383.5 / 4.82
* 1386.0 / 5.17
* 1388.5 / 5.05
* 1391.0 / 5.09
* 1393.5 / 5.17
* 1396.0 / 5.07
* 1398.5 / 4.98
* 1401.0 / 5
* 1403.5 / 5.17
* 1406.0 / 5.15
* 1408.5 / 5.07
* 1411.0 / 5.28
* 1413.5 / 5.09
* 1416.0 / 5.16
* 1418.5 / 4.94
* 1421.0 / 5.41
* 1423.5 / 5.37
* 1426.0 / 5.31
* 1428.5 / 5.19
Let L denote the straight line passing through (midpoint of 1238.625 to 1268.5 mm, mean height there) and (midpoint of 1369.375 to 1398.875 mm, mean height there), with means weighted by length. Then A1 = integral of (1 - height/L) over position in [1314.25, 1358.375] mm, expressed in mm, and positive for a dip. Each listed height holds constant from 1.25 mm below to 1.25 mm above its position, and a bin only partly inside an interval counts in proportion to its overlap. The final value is 7.2 mm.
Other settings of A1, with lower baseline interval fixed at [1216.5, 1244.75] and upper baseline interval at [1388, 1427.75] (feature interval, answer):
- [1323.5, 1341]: 1.5 mm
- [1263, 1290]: 9.5 mm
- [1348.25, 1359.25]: 5.5 mm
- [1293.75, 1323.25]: 4.4 mm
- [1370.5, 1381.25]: 0.6 mm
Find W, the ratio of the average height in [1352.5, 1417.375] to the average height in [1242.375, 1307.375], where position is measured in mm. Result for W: 1.07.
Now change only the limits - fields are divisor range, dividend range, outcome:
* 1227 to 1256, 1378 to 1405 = 0.86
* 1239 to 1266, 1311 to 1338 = 0.90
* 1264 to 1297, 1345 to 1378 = 1.13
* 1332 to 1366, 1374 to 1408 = 1.27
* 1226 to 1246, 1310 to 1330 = 0.86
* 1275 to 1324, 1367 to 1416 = 1.27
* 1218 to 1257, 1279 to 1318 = 0.66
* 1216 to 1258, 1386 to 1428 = 0.87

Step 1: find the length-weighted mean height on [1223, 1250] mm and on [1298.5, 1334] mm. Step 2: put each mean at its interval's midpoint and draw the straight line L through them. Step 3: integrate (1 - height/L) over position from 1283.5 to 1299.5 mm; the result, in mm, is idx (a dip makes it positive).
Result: 7.4 mm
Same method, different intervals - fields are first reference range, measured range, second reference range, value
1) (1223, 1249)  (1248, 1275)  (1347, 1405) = 1.7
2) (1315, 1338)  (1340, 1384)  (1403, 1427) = 7.9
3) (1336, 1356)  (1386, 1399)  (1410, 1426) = -1.0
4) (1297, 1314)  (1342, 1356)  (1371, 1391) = 4.5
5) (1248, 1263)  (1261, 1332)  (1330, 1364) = 6.9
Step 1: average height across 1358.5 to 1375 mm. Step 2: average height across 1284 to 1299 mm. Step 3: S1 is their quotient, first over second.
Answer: 1.67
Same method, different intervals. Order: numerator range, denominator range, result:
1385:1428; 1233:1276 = 0.94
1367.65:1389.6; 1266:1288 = 1.36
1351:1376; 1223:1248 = 0.68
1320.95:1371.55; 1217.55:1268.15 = 0.75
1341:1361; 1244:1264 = 0.60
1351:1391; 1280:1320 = 1.11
